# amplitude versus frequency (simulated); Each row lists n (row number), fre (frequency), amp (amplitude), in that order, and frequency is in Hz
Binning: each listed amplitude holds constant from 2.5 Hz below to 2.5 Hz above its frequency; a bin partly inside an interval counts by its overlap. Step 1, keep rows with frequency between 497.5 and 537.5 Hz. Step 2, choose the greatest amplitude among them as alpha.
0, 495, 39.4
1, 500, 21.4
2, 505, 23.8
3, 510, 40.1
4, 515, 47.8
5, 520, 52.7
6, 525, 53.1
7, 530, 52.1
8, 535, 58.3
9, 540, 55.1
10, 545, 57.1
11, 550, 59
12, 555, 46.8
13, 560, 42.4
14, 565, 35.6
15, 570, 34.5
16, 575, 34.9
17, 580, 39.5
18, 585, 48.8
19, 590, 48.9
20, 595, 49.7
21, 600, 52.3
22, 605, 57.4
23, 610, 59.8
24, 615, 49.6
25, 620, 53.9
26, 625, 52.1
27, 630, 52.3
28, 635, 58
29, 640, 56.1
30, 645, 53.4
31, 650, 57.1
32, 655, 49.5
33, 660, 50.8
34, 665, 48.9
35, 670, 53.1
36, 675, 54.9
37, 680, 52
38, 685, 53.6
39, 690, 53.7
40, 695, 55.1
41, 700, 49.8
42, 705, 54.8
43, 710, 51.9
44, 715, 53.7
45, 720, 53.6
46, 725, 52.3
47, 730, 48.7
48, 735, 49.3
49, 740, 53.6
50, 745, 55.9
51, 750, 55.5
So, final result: 58.3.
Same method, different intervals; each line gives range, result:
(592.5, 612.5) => 59.8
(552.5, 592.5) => 48.9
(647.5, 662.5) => 57.1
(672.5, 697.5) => 55.1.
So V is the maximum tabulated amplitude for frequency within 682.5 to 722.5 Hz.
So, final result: 55.1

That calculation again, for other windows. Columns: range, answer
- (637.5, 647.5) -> 56.1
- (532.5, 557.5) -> 59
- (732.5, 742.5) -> 53.6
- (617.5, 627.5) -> 53.9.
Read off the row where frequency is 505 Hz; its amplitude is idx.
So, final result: 23.8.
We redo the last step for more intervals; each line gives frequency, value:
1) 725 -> 52.3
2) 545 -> 57.1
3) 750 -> 55.5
